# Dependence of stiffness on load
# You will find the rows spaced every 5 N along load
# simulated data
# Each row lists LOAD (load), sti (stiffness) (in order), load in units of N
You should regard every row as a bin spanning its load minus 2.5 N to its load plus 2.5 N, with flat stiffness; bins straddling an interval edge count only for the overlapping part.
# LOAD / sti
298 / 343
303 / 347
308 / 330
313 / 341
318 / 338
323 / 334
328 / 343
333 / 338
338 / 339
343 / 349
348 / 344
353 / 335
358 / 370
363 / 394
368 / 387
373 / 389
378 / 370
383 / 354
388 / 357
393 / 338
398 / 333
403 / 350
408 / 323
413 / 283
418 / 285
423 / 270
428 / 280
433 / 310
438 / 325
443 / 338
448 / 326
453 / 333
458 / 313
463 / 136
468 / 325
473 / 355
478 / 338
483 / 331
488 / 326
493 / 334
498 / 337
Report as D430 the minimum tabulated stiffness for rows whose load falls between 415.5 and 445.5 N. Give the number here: 270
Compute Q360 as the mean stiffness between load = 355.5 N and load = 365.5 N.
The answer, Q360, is 382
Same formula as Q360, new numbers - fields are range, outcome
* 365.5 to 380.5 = 382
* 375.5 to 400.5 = 350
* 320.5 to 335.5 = 338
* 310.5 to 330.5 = 339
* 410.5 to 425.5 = 279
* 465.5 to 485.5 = 337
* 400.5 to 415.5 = 319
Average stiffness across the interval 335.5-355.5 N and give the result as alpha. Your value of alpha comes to 342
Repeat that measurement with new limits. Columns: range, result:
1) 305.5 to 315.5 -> 336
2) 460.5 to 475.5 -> 272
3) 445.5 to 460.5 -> 324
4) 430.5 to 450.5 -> 325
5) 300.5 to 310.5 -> 338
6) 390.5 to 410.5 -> 336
